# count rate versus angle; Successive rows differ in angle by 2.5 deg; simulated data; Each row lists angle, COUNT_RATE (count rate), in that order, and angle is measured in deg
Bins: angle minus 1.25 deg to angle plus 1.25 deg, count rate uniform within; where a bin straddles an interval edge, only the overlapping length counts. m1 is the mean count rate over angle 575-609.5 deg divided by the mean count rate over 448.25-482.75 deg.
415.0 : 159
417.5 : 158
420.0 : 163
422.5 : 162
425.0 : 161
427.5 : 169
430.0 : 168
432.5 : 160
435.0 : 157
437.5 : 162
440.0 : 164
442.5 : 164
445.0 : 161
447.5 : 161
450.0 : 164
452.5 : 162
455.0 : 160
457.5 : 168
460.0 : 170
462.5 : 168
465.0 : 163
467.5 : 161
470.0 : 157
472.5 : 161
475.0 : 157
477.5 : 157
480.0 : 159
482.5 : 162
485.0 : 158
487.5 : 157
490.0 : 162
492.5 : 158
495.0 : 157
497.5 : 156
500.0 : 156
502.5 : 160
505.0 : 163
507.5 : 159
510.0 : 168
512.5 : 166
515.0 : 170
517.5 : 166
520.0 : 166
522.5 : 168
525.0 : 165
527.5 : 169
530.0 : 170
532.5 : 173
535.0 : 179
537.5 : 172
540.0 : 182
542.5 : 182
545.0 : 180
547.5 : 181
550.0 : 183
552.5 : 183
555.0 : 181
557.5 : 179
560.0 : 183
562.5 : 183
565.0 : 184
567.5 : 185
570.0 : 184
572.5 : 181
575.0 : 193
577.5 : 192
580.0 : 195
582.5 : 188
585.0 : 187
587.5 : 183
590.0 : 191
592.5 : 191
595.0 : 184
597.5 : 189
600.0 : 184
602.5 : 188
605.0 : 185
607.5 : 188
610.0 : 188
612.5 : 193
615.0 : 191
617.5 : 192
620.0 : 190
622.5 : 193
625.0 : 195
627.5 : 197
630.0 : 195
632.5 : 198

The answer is 1.16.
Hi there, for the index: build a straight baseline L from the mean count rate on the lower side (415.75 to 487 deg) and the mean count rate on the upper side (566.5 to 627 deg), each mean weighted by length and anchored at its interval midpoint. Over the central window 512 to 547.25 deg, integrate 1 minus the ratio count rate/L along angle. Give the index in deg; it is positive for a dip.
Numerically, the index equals 0.82 deg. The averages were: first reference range 162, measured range 172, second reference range 189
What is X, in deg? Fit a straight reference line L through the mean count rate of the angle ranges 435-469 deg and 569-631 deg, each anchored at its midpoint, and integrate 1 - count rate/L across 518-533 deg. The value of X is 0.70 deg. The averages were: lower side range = 163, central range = 168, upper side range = 189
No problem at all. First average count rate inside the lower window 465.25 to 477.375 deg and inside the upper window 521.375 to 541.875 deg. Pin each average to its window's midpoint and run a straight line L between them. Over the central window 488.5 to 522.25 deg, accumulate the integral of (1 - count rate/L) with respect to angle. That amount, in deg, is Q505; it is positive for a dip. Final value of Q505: 0.9 deg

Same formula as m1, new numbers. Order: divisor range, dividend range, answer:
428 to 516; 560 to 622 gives 1.16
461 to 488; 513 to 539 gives 1.06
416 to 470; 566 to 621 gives 1.16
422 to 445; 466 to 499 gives 0.97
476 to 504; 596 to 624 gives 1.19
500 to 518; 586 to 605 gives 1.14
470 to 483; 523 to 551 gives 1.11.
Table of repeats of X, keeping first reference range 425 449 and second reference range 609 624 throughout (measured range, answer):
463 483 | 1.0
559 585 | -0.4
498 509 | 0.9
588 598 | 0.0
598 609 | 0.2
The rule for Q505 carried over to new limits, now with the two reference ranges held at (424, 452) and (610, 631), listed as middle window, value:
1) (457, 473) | 0.31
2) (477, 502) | 1.90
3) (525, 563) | 0.46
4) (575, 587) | -0.25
